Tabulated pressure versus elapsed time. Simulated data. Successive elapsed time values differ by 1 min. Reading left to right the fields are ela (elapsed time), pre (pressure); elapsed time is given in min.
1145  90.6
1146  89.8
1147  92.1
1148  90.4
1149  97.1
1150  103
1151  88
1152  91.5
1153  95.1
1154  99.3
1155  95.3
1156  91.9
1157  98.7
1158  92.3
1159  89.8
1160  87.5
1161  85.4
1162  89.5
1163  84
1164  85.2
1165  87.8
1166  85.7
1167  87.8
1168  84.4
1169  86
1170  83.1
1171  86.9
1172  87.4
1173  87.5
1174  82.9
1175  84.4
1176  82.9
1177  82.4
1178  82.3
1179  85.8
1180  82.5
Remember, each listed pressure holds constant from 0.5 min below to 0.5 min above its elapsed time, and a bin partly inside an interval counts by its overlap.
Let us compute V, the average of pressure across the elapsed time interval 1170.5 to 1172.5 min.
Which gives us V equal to 87.2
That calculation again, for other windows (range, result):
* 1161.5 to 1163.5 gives 86.8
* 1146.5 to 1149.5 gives 93.2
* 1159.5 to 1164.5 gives 86.3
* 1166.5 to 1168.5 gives 86.1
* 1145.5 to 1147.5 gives 90.9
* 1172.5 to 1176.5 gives 84.4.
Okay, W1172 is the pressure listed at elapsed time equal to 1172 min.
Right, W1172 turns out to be 87.4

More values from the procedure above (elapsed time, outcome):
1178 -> 82.3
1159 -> 89.8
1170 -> 83.1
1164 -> 85.2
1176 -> 82.9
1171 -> 86.9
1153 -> 95.1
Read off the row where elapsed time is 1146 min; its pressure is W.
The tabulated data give 89.8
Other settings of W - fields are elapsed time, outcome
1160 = 87.5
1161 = 85.4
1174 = 82.9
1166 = 85.7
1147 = 92.1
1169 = 86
